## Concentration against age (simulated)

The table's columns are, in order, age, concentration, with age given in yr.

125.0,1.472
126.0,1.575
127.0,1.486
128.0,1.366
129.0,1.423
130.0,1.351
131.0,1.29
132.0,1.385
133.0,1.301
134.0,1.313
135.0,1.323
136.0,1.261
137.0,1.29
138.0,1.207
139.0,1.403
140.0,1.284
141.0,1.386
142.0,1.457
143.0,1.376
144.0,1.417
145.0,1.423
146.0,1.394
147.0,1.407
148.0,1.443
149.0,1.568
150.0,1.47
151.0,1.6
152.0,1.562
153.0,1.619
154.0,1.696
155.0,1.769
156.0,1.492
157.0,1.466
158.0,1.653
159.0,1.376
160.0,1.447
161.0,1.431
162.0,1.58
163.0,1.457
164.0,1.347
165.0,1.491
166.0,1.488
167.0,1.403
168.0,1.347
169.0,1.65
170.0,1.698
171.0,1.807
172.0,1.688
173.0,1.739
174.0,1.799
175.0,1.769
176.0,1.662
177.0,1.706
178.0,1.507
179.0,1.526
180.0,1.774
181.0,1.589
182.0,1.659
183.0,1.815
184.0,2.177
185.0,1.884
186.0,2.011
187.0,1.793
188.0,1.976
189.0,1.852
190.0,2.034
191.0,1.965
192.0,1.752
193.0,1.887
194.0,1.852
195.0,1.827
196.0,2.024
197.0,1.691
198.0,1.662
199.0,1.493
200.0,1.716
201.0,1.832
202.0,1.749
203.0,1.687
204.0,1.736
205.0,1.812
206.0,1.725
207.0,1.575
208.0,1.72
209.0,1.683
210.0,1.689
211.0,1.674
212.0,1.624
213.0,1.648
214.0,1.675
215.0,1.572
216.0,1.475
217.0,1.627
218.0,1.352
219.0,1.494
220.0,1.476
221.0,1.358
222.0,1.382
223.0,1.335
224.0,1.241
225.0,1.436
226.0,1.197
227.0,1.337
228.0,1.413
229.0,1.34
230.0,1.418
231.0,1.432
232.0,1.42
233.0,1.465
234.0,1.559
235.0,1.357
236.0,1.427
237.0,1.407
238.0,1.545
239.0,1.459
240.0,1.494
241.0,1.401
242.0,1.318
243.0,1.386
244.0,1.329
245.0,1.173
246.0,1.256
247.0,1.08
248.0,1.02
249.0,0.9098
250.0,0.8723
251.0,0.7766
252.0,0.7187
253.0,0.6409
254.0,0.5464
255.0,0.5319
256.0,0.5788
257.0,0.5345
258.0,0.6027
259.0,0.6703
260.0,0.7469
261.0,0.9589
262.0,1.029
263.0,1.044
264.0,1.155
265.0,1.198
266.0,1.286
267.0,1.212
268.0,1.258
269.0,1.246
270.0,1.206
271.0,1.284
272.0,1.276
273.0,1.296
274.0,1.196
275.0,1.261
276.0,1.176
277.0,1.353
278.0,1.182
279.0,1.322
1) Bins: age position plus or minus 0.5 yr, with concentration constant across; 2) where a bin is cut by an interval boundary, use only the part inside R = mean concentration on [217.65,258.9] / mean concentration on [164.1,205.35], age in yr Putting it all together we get 0.7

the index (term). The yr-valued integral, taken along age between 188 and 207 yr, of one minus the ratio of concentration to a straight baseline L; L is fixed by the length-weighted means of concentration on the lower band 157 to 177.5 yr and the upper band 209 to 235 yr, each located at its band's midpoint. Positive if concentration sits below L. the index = -3.48 yr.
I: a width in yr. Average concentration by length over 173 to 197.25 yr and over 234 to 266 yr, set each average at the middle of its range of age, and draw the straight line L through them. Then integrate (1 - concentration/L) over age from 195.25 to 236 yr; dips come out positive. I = -2.8 yr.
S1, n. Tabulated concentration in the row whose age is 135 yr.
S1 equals 1.323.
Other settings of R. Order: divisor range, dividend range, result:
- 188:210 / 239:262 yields 0.53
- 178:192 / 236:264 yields 0.55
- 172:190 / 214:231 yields 0.79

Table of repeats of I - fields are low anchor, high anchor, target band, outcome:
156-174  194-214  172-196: -2.7 yr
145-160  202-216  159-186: -0.9 yr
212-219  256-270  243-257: 3.3 yr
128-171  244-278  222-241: -4.7 yr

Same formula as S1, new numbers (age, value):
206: 1.725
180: 1.774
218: 1.352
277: 1.353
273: 1.296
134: 1.313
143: 1.376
